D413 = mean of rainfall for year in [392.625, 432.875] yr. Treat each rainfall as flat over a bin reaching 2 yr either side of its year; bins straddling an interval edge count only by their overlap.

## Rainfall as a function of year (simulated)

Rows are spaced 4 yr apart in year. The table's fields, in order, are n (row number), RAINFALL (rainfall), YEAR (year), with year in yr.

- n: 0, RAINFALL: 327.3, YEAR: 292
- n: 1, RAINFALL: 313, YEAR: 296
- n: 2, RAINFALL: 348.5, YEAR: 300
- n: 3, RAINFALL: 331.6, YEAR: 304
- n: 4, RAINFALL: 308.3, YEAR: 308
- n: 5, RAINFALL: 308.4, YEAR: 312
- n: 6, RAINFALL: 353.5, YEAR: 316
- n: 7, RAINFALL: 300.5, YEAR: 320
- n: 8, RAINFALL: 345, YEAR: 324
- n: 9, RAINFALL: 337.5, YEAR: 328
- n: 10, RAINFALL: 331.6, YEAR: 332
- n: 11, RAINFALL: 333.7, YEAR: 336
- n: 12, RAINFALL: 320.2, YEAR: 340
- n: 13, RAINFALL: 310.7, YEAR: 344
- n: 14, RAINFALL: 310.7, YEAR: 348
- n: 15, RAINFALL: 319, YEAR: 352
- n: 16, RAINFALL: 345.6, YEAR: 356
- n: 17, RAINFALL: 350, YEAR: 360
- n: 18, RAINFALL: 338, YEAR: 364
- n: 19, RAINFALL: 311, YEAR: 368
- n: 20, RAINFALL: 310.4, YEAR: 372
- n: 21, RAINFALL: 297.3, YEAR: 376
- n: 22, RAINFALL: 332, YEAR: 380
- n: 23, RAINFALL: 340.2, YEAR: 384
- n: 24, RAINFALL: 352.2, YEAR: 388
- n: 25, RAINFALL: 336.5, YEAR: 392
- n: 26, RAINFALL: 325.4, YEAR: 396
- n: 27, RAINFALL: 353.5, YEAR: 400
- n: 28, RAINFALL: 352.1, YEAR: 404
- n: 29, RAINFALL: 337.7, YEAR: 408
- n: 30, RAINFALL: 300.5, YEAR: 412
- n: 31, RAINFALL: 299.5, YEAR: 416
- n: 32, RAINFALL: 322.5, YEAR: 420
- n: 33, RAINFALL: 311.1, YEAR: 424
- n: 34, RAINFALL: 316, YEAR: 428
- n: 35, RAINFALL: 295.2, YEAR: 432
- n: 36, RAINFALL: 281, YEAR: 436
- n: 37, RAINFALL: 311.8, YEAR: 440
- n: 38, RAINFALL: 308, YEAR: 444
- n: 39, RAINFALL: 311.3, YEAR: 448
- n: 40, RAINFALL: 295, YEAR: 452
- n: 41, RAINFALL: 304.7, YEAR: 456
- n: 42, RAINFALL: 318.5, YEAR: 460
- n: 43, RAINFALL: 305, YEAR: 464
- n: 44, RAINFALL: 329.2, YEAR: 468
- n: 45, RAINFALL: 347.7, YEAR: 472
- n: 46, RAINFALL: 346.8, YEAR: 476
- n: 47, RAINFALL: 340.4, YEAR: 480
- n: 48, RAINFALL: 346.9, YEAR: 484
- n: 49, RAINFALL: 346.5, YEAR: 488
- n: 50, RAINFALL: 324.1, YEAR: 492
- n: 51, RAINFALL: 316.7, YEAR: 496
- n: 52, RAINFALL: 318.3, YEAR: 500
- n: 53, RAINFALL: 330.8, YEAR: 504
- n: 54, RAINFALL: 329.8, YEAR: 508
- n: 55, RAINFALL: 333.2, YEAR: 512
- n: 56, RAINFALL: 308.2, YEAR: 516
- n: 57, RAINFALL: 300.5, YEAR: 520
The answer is 323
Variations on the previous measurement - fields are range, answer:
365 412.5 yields 330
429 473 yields 309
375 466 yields 318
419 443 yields 306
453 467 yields 310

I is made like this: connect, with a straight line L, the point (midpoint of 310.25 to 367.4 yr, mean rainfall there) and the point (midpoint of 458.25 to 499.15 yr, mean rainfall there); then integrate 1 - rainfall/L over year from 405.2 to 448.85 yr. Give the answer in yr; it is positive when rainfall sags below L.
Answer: 2.8 yr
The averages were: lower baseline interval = 329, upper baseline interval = 332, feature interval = 309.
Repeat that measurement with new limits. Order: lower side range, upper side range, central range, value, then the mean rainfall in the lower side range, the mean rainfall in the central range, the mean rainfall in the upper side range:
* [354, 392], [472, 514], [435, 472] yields 2.6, 331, 310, 334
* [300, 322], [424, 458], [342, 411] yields -3.8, 323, 330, 303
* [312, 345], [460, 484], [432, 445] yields 1.3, 328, 299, 334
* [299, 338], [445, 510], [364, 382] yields 0.7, 329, 315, 325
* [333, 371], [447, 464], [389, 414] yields -1.4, 326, 335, 307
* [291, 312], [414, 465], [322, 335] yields -0.7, 324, 338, 306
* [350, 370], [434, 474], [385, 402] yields -0.9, 333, 342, 311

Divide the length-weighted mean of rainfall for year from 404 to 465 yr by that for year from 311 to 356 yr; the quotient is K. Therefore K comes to 0.9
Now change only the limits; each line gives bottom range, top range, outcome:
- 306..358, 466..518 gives 1.02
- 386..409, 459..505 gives 0.97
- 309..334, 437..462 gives 0.93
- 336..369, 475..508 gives 1.02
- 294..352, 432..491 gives 0.98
